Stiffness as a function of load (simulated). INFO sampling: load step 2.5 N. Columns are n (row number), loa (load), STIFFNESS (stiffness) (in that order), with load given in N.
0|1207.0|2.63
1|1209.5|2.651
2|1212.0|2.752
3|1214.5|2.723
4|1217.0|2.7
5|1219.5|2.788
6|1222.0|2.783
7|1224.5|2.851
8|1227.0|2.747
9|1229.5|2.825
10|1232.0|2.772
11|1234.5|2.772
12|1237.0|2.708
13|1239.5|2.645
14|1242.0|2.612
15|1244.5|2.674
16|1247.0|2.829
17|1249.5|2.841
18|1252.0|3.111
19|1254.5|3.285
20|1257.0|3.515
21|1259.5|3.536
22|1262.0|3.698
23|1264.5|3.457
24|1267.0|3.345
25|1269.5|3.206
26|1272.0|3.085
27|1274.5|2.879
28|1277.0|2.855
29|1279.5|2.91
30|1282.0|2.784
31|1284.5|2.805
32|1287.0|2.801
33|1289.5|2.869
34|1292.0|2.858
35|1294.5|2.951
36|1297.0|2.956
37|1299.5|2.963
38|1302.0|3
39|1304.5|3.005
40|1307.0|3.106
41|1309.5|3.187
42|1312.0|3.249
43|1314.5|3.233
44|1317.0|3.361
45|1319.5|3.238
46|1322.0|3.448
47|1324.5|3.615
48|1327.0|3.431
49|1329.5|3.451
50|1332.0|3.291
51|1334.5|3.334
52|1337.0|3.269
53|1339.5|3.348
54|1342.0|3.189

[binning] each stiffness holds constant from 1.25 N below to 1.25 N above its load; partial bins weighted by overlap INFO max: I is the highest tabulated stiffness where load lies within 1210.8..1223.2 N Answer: 2.788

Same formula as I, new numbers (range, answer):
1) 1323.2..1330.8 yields 3.615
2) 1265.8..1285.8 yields 3.345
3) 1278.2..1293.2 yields 2.91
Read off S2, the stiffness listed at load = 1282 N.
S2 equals 2.784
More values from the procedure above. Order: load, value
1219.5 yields 2.788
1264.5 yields 3.457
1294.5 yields 2.951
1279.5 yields 2.91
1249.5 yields 2.841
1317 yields 3.361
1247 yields 2.829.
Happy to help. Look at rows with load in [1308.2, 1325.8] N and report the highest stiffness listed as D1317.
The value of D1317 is 3.615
